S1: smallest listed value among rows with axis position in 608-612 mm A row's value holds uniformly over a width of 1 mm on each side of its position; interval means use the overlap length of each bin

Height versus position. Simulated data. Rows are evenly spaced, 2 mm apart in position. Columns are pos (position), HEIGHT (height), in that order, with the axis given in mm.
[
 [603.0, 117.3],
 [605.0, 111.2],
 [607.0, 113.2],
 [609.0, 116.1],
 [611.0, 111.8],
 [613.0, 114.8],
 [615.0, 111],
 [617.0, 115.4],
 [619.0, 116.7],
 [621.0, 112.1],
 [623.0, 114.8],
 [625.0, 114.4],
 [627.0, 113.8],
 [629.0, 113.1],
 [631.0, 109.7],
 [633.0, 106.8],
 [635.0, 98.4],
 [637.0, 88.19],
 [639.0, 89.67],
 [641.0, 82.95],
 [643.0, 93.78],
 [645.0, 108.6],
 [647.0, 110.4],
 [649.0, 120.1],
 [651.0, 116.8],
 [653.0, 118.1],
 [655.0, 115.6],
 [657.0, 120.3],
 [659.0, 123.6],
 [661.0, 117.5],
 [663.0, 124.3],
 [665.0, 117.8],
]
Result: 111.8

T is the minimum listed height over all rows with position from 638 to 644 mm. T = 82.95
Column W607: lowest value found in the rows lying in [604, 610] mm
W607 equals 111.2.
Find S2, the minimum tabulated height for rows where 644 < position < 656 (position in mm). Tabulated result 108.6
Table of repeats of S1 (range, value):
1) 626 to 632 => 109.7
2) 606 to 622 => 111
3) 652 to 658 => 115.6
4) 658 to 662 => 117.5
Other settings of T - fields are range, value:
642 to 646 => 93.78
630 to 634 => 106.8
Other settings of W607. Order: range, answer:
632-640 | 88.19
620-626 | 112.1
